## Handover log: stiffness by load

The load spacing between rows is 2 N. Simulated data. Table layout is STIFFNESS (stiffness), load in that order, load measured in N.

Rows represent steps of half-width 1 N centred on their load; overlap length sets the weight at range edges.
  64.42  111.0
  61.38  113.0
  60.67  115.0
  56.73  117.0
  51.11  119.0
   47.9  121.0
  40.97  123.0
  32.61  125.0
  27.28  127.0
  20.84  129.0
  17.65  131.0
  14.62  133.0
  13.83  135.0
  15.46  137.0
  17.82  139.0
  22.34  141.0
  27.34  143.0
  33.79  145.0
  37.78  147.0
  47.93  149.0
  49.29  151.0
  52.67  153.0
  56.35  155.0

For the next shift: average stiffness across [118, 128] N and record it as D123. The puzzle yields 40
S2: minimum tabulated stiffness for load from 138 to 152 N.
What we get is 17.82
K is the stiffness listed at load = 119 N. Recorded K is 51.11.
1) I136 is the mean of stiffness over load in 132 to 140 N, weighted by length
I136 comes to 15.4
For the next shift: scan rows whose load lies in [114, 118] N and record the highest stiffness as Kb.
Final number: 60.67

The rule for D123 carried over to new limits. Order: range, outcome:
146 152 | 45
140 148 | 30.3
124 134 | 22.6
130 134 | 16.1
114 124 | 51.5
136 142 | 18.5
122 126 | 36.8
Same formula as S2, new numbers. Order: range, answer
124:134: 14.62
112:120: 51.11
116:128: 27.28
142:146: 27.34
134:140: 13.83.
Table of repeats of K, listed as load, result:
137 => 15.46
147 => 37.78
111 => 64.42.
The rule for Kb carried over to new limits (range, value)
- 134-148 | 37.78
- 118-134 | 51.11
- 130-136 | 17.65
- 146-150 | 47.93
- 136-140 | 17.82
